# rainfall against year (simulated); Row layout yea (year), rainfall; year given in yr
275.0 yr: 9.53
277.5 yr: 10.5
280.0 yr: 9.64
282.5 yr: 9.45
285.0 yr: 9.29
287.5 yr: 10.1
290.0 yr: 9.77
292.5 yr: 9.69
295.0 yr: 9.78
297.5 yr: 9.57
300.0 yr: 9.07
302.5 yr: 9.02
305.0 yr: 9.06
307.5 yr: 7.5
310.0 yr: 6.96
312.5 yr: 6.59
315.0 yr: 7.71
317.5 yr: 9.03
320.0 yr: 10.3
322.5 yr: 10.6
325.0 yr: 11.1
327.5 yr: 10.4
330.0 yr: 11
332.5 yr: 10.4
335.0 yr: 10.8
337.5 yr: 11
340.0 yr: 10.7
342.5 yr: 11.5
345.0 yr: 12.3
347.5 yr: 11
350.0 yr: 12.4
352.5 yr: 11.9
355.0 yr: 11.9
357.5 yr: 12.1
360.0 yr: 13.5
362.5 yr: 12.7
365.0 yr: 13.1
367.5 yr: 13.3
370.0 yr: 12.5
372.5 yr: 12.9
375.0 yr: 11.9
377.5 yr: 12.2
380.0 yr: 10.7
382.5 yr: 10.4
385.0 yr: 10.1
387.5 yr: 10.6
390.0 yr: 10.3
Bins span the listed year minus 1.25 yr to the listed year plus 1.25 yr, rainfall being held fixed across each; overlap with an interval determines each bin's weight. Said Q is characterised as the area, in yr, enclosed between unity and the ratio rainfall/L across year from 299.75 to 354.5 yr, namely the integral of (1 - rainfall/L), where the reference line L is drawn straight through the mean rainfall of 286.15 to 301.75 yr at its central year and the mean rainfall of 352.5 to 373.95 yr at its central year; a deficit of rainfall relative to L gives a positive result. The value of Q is 5.4 yr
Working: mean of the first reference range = 9.64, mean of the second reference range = 12.7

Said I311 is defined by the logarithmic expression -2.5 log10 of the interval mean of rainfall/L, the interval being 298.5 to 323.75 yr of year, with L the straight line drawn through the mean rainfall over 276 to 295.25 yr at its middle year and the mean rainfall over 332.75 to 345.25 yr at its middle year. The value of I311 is 0.21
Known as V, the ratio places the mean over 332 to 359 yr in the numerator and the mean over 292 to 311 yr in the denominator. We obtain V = 1.3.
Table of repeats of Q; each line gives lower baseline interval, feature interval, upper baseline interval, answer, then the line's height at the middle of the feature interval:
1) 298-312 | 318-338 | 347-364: -1.0 yr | 10.1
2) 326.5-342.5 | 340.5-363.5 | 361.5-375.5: -0.5 yr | 11.8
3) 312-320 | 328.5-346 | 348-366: -1.1 yr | 10.4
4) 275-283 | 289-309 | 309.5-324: 0.2 yr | 9.22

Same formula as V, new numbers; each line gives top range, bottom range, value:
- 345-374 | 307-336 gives 1.33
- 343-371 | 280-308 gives 1.32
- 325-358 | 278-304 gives 1.18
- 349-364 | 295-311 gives 1.44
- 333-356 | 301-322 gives 1.37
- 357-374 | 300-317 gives 1.62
